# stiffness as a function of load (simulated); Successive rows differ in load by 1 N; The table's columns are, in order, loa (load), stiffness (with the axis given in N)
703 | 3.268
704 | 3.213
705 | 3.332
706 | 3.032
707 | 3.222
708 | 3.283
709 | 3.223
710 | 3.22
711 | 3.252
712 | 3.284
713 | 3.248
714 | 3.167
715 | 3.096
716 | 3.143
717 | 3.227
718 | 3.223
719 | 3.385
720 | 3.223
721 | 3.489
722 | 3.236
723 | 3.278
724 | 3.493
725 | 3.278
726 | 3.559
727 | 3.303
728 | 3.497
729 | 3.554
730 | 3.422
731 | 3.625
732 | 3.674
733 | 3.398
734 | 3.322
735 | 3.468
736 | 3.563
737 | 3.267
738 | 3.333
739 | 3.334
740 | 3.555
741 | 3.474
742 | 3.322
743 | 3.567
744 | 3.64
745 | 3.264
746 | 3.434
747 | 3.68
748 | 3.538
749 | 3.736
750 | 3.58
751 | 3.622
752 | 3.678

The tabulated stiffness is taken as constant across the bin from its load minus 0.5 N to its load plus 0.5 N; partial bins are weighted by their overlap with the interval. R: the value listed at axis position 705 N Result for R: 3.332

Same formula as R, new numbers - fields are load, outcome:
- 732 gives 3.674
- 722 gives 3.236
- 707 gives 3.222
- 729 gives 3.554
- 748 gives 3.538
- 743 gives 3.567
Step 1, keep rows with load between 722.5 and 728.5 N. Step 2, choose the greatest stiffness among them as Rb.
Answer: 3.559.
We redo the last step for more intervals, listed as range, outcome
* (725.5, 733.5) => 3.674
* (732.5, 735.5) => 3.468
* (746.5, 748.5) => 3.68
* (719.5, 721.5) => 3.489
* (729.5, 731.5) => 3.625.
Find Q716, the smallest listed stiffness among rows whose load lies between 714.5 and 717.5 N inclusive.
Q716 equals 3.096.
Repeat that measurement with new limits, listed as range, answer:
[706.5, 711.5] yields 3.22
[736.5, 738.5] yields 3.267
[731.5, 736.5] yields 3.322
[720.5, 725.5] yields 3.236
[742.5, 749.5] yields 3.264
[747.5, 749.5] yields 3.538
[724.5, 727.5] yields 3.278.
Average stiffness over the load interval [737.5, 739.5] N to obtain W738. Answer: 3.33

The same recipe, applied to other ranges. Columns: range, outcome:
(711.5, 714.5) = 3.23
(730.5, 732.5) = 3.65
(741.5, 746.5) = 3.45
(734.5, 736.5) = 3.52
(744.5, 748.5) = 3.48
